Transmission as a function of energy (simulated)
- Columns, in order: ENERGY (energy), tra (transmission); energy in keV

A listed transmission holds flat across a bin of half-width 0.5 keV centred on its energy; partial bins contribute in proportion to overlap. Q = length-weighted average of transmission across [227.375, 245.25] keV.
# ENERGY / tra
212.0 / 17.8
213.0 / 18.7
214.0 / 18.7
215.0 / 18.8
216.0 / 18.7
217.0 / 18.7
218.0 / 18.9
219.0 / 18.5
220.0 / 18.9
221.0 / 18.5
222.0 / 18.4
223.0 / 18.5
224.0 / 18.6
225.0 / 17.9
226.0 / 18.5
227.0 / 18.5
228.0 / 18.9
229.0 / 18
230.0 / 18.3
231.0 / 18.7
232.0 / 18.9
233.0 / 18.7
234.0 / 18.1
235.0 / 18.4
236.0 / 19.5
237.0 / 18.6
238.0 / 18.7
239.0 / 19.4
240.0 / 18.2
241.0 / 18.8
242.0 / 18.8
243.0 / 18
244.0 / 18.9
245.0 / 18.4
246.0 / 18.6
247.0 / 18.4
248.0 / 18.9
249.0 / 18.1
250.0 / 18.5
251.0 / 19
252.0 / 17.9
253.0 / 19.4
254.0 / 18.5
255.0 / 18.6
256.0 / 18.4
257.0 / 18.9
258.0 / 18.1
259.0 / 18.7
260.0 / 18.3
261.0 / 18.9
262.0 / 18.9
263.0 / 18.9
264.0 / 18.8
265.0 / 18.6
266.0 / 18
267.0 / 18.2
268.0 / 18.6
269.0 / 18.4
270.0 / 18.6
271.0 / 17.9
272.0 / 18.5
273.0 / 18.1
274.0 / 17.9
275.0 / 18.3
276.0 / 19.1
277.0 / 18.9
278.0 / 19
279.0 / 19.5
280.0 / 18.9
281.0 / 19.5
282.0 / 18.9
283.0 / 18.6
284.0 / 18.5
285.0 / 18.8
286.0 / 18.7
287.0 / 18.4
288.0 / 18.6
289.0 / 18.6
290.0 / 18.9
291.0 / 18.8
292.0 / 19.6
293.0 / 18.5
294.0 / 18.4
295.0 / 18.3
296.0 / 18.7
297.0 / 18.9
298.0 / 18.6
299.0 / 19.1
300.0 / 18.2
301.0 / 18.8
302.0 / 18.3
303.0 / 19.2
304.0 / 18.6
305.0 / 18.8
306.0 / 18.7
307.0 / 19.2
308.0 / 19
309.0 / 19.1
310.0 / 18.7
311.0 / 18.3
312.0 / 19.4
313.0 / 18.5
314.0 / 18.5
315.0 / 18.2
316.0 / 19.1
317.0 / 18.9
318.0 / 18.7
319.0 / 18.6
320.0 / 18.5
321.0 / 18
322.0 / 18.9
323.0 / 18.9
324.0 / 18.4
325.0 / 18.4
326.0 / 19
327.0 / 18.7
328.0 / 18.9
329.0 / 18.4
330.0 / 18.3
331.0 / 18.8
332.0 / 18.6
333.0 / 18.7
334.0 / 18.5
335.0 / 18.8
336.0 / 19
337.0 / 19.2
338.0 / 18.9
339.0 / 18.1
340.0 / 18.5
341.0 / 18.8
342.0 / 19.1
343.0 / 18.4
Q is 18.6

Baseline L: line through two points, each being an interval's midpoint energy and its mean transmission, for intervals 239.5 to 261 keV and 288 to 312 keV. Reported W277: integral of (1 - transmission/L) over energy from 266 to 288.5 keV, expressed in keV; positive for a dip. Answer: 0.1 keV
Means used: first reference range 18.6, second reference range 18.8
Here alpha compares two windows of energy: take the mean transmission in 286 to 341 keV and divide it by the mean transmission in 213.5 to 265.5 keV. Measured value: 1.00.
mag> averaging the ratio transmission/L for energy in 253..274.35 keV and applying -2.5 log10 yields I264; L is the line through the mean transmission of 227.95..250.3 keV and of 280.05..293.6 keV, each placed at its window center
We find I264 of 0.012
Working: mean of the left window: 18.6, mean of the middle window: 18.5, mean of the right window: 18.8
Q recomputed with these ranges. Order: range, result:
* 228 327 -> 18.7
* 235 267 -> 18.6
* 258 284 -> 18.6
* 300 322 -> 18.7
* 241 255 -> 18.6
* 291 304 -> 18.7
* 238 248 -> 18.6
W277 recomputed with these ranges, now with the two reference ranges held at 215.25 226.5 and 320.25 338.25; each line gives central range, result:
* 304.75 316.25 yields -0.08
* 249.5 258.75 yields 0.00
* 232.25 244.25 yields -0.06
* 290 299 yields -0.05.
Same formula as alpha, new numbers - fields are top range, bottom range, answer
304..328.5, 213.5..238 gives 1.01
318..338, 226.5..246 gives 1.00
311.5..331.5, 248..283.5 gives 1.00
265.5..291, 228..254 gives 1.00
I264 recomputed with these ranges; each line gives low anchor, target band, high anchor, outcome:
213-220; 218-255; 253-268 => 0.00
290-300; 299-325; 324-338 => 0.00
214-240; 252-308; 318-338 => 0.00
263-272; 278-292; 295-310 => -0.01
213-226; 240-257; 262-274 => -0.01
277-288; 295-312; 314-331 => 0.00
